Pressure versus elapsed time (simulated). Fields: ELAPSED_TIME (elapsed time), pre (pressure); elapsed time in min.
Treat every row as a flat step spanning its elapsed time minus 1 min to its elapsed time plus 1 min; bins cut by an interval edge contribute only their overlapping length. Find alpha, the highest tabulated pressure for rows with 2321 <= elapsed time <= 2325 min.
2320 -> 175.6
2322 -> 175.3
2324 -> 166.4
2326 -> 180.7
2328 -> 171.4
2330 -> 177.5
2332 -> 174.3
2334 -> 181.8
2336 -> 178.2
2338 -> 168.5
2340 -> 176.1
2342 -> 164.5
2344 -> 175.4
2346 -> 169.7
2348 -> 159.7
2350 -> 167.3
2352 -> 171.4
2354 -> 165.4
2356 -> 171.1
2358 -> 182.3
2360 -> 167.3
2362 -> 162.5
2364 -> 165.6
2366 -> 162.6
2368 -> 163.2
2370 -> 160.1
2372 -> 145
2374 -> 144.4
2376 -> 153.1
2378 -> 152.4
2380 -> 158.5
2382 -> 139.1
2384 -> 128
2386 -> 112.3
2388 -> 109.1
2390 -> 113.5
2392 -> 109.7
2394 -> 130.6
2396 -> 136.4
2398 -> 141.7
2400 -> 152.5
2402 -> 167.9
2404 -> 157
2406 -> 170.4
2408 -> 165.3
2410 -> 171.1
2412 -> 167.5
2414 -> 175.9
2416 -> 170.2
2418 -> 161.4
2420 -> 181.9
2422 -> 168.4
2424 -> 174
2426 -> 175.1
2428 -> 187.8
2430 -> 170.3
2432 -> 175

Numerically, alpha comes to 175.3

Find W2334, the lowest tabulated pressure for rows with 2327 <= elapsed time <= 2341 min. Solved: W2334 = 168.5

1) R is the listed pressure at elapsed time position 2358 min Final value 182.3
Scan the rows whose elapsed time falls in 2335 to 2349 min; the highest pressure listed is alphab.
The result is 178.2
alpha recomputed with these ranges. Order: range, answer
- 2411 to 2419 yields 175.9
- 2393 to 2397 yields 136.4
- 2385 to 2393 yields 113.5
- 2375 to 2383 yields 158.5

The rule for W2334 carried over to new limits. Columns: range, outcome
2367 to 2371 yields 160.1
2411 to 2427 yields 161.4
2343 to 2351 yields 159.7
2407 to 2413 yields 165.3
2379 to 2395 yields 109.1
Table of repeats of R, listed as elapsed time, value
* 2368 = 163.2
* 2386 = 112.3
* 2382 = 139.1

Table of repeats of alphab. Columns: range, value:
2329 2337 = 181.8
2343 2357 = 175.4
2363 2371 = 165.6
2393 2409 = 170.4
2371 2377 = 153.1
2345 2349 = 169.7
